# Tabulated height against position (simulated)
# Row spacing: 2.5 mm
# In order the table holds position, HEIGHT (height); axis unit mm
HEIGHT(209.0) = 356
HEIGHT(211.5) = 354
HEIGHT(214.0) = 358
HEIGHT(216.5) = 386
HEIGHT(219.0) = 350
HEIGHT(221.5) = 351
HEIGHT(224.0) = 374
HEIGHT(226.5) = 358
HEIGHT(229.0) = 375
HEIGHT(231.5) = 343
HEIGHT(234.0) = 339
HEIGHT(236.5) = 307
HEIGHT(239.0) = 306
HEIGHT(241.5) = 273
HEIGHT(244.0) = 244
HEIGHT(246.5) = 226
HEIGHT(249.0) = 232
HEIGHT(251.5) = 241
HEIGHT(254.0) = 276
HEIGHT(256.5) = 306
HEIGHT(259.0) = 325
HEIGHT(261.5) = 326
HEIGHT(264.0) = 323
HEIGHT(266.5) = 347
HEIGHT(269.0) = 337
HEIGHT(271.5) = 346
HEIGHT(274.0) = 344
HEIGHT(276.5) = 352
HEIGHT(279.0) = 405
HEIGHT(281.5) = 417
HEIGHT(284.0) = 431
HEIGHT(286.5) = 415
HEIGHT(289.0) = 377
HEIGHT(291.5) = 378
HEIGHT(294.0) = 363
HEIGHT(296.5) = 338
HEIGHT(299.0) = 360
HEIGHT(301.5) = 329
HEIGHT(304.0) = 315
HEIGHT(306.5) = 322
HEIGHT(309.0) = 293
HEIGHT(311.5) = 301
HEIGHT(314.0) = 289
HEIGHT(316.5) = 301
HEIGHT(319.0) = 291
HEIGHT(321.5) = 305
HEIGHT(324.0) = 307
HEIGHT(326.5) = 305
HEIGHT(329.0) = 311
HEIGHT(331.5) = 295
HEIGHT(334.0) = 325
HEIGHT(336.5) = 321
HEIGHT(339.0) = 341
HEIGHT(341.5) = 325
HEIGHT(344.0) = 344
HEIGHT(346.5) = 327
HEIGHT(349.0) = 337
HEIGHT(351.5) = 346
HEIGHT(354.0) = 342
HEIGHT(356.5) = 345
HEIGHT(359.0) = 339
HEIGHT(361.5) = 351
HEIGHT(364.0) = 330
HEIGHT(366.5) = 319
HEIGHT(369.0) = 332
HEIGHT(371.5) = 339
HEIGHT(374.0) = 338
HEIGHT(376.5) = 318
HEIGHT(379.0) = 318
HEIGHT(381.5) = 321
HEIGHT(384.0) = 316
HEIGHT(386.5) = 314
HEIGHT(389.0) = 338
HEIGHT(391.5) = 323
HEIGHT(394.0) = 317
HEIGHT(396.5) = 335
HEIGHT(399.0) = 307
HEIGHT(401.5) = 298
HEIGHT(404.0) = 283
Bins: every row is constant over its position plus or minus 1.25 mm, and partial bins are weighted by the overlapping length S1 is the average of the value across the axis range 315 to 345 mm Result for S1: 314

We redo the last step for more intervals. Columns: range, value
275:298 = 385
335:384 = 333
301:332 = 305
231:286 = 321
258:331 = 339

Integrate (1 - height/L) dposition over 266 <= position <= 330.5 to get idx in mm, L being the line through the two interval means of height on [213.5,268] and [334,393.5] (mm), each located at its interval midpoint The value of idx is -3.7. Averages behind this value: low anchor 316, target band 341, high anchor 331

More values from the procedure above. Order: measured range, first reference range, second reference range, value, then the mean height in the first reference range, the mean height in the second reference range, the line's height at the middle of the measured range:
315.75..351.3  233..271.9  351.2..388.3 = 0.3 mm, 296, 331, 320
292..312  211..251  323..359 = -0.3 mm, 321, 327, 325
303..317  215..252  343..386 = 0.9 mm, 315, 333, 325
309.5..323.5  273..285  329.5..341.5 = 1.9 mm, 390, 320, 344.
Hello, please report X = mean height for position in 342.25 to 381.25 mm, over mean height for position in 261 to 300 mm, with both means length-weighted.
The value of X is 0.91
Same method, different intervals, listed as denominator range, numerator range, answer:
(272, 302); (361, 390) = 0.87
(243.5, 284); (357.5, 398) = 1.02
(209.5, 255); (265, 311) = 1.13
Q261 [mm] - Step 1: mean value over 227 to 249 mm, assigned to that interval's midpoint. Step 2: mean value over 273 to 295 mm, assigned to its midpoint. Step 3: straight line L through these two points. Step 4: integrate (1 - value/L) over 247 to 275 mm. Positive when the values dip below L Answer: 3.1 mm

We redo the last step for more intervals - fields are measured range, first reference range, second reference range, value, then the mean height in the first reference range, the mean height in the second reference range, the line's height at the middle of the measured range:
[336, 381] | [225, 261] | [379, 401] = -2.6 mm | 298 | 320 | 316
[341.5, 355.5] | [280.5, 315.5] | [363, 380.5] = -0.1 mm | 351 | 328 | 335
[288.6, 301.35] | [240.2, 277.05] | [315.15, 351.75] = -2.1 mm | 299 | 318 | 308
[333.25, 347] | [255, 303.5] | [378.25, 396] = 0.3 mm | 358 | 322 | 337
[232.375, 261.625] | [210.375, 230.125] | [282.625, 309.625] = 6.4 mm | 363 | 358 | 361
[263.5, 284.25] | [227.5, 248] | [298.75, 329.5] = -4.1 mm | 301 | 308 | 305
